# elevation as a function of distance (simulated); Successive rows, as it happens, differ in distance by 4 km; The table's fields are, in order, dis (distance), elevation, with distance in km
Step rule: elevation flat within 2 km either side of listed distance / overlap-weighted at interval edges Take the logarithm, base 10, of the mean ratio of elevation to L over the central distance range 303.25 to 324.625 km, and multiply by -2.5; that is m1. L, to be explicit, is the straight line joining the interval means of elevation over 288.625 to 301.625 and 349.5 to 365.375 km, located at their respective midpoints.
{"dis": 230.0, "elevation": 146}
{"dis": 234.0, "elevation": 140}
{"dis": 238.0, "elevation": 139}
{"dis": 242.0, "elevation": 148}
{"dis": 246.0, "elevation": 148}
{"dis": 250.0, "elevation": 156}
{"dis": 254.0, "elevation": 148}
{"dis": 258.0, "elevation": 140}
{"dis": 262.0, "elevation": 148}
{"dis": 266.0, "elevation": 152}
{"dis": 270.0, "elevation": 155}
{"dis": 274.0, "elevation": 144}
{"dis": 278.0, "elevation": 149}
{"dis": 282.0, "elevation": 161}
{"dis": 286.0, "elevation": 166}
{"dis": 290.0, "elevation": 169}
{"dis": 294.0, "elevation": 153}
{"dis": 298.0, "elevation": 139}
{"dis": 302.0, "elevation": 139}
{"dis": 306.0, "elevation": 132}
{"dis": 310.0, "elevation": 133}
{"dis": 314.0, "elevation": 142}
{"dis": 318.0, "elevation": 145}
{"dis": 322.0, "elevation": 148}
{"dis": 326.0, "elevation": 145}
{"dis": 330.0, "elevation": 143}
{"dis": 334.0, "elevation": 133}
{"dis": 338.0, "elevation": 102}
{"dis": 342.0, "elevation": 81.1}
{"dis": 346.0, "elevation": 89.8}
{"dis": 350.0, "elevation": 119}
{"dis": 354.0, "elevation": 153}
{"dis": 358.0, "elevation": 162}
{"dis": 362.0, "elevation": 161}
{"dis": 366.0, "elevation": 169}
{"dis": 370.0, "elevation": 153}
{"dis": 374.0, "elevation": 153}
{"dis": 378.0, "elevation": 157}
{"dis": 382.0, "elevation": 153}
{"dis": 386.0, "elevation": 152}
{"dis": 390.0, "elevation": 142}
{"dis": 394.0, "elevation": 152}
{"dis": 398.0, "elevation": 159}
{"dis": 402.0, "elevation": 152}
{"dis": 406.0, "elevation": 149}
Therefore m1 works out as 0.09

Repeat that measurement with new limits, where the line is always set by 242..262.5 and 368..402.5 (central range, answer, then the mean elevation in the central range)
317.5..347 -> 0.22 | 123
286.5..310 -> 0.02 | 147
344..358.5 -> 0.18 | 128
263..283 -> -0.02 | 152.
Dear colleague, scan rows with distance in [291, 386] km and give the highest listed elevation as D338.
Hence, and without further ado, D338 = 169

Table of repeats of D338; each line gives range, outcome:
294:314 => 153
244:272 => 156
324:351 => 145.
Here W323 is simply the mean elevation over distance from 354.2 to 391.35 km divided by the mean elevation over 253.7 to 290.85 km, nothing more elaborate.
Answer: 1.02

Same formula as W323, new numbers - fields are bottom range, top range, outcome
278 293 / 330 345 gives 0.67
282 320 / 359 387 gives 1.07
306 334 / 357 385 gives 1.12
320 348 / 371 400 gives 1.27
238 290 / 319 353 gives 0.80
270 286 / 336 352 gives 0.64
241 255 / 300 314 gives 0.90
